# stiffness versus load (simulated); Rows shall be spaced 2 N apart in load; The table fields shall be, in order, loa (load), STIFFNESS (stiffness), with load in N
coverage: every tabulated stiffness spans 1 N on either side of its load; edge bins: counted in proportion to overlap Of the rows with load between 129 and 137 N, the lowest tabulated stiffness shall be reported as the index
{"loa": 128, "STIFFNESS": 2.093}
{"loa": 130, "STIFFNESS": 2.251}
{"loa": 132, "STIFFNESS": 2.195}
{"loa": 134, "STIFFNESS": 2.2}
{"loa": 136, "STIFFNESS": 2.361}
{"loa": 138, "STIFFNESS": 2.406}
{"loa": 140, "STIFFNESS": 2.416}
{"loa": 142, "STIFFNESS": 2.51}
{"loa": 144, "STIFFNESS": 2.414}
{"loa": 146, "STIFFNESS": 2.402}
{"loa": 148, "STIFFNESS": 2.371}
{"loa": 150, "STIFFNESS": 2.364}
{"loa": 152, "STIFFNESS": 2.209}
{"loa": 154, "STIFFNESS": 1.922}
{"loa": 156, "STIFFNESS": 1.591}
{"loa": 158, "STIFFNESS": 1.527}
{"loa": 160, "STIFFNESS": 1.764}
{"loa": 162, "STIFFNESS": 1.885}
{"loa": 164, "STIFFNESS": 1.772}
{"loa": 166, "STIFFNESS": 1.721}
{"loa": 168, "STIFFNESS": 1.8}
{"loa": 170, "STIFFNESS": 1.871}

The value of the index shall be 2.195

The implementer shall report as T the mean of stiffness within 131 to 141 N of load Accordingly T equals 2.32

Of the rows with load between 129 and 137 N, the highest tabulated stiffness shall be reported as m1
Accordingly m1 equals 2.361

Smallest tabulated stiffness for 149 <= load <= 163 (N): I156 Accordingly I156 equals 1.527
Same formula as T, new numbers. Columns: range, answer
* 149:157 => 2.02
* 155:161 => 1.63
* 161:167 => 1.79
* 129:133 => 2.22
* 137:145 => 2.44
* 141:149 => 2.42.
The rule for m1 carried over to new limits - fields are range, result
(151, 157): 2.209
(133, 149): 2.51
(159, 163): 1.885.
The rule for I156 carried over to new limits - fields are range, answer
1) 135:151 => 2.361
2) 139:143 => 2.416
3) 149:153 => 2.209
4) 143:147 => 2.402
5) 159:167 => 1.721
